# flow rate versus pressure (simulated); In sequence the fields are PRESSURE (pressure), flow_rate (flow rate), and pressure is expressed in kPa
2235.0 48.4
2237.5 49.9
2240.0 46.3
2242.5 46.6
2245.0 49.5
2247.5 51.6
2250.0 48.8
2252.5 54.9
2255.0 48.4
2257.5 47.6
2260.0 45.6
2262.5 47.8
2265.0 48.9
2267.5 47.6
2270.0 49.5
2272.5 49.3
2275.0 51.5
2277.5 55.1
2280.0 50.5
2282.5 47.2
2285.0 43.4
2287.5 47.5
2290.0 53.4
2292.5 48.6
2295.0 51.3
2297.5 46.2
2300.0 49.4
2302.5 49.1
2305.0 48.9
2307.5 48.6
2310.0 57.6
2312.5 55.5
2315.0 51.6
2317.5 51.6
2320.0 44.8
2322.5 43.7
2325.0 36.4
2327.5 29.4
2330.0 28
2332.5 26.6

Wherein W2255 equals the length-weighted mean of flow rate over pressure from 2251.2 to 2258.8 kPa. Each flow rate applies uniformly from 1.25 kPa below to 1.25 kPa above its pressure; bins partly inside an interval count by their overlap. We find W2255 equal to 50.3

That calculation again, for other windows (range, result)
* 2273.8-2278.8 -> 53.3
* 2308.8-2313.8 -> 56.5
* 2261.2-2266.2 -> 48.3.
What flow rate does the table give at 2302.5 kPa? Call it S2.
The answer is 49.1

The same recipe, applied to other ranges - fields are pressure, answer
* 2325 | 36.4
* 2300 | 49.4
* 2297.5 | 46.2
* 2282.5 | 47.2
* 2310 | 57.6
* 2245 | 49.5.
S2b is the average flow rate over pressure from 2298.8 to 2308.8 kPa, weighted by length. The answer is 49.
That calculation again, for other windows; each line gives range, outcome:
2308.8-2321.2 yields 52.2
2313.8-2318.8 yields 51.5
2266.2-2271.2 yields 48.5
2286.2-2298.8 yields 49.4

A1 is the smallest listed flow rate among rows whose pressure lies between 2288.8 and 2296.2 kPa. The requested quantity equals 48.6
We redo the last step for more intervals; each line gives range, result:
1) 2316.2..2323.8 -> 43.7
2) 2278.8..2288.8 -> 43.4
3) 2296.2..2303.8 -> 46.2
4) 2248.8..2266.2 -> 45.6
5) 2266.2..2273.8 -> 47.6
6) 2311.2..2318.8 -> 51.6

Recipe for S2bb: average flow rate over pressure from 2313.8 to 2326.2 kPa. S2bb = 45.6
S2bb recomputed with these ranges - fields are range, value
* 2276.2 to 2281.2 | 52.8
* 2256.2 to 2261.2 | 46.6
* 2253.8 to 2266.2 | 47.7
